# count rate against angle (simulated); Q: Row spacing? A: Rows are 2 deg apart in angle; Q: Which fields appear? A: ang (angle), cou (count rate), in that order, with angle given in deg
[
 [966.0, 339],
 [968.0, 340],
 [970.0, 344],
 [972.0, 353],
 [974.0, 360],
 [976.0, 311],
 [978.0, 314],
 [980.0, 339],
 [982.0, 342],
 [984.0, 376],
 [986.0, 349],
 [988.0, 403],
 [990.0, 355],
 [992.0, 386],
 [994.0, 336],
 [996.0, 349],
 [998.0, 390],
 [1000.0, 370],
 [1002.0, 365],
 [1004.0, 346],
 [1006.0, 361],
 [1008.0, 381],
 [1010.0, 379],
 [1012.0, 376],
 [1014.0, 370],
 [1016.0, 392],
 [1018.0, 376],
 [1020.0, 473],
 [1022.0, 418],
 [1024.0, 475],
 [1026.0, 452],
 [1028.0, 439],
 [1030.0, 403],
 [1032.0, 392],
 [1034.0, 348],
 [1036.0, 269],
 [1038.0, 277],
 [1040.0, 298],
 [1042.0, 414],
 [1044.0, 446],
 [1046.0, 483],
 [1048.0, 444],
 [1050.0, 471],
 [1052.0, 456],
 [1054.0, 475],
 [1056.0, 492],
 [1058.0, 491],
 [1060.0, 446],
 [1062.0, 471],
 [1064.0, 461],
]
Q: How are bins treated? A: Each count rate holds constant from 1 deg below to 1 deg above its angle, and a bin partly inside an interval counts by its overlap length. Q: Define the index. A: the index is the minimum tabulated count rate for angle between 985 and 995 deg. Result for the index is 336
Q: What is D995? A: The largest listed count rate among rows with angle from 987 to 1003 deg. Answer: 403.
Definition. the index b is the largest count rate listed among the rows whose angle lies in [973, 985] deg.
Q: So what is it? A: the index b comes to 376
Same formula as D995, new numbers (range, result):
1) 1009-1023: 473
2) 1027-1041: 439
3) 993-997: 349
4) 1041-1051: 483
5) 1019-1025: 475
